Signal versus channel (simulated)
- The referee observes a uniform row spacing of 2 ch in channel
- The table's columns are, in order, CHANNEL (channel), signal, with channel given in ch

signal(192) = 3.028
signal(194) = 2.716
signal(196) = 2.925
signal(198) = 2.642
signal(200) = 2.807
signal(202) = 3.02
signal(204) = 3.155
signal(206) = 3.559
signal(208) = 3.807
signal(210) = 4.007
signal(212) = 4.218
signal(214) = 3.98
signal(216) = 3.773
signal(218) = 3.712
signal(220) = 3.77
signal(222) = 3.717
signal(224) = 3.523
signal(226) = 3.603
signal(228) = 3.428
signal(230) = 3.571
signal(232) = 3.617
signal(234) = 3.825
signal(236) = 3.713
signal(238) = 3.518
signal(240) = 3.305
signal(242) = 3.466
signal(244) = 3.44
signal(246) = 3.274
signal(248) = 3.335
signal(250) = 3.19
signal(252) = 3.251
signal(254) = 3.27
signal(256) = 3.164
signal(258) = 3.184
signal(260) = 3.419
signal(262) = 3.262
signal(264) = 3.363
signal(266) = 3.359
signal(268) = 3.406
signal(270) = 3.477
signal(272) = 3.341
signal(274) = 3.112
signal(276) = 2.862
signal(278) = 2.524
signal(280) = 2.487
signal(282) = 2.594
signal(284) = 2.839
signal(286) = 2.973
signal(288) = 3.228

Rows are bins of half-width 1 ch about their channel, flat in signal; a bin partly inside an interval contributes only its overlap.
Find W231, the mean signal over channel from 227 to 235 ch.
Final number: 3.61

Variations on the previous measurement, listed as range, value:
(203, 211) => 3.63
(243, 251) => 3.31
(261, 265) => 3.31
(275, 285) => 2.66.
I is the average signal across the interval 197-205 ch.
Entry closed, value 2.91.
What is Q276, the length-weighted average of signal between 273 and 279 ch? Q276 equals 2.83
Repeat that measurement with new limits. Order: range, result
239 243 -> 3.39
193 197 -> 2.82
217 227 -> 3.67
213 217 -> 3.88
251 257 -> 3.23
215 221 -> 3.75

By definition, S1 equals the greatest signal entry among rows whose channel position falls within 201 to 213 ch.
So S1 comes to 4.218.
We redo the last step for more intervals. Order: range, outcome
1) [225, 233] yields 3.617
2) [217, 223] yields 3.77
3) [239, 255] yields 3.466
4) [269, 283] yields 3.477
